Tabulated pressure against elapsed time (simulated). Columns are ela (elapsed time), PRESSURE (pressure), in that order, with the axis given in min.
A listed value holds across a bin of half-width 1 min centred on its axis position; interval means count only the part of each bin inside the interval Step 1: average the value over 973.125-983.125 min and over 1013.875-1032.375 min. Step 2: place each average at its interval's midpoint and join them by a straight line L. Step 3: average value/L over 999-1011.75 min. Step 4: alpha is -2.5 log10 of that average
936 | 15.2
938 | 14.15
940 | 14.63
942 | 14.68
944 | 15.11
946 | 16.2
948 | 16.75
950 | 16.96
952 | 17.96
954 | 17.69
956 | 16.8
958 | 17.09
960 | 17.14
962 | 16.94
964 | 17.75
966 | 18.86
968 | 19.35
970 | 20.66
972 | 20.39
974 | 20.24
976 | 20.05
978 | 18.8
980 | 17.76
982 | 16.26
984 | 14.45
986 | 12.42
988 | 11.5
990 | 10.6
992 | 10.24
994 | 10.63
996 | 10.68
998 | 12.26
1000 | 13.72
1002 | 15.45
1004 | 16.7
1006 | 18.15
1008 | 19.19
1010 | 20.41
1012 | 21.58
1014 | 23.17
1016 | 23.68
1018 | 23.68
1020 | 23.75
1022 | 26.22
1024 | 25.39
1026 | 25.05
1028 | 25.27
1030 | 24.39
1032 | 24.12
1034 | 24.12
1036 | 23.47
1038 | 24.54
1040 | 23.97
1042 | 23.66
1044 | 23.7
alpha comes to 0.26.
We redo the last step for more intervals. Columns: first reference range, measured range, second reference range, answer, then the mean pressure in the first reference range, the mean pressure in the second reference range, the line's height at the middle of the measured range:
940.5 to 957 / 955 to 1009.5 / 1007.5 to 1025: 0.21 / 16.5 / 23.1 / 19.8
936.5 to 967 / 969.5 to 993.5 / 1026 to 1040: 0.21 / 16.6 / 24.3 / 19.4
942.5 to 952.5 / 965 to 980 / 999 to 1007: -0.21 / 16.4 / 16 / 16.2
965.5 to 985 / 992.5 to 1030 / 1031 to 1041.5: 0.12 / 18.7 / 24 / 21.8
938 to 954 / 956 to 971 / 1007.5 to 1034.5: -0.02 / 16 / 23.6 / 17.8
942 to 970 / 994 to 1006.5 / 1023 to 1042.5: 0.46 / 17.3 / 24.4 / 21.4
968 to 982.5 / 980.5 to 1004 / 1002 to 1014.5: 0.44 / 19.3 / 19.4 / 19.3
